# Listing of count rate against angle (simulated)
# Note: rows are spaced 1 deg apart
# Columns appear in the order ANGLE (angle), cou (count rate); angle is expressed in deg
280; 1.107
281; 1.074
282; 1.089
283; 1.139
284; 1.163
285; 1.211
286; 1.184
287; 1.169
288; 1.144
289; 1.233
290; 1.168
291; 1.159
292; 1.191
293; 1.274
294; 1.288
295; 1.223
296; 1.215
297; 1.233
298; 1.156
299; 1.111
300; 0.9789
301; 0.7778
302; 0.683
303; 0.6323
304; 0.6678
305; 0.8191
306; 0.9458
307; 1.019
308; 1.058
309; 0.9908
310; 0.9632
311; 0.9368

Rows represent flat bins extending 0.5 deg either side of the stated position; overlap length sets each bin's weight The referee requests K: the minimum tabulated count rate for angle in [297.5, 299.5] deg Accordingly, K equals 1.111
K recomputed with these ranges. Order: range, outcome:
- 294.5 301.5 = 0.7778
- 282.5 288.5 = 1.139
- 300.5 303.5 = 0.6323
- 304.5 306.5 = 0.8191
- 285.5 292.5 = 1.144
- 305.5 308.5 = 0.9458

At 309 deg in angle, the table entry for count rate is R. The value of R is 0.9908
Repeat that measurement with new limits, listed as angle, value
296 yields 1.215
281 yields 1.074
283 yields 1.139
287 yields 1.169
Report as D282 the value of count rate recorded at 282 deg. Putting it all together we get 1.089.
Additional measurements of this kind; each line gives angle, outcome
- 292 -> 1.191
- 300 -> 0.9789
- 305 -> 0.8191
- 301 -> 0.7778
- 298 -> 1.156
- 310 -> 0.9632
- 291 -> 1.159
